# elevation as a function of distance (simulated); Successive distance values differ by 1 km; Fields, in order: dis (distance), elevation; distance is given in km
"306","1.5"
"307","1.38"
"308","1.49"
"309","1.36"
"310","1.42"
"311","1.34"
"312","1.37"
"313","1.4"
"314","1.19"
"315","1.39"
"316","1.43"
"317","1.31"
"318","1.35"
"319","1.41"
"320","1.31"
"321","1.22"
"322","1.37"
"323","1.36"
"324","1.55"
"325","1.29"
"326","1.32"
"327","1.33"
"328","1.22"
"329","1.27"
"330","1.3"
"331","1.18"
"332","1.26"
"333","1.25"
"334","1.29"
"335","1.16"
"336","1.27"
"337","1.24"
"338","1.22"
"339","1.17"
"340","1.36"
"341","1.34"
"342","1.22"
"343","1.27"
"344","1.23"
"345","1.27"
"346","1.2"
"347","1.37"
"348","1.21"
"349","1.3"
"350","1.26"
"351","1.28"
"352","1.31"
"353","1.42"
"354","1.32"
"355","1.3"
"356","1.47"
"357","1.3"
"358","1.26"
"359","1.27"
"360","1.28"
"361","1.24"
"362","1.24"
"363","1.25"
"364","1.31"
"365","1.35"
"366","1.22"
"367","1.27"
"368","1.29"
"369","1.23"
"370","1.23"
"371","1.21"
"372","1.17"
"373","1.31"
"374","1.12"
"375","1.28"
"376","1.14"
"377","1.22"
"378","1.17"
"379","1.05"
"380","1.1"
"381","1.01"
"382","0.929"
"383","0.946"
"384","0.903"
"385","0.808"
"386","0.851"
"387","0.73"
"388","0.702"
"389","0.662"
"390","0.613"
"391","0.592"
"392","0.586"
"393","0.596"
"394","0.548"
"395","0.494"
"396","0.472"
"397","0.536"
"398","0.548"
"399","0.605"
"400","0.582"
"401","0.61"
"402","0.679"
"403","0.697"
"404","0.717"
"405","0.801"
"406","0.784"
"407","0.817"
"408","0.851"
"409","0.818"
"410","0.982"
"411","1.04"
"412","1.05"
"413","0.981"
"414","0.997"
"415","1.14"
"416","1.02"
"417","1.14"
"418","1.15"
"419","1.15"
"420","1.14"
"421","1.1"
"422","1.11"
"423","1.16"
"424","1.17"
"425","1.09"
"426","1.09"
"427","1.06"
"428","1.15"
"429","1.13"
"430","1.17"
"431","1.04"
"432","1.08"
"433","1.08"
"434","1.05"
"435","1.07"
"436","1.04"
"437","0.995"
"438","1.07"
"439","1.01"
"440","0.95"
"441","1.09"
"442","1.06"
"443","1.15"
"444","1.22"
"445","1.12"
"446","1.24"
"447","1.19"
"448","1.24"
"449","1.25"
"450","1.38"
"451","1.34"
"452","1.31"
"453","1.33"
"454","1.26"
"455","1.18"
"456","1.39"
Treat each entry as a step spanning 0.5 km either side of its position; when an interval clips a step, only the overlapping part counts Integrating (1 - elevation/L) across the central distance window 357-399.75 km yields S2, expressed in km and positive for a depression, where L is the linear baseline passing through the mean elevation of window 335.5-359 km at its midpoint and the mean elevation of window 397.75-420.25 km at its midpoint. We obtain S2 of 4.5 km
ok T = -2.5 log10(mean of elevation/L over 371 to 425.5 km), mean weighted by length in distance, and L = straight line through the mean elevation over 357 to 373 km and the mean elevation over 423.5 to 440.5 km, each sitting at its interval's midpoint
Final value 0.28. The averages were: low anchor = 1.26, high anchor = 1.07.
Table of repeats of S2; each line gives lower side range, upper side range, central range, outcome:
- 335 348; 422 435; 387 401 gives 7.0 km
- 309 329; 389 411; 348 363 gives -3.7 km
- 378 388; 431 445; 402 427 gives 0.4 km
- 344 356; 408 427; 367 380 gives 0.2 km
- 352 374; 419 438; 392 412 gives 8.0 km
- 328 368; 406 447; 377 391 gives 3.5 km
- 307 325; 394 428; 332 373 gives -3.1 km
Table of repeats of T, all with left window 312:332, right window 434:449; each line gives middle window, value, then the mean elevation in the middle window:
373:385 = 0.14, 1.08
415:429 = 0.02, 1.12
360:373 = -0.01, 1.25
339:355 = -0.01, 1.29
